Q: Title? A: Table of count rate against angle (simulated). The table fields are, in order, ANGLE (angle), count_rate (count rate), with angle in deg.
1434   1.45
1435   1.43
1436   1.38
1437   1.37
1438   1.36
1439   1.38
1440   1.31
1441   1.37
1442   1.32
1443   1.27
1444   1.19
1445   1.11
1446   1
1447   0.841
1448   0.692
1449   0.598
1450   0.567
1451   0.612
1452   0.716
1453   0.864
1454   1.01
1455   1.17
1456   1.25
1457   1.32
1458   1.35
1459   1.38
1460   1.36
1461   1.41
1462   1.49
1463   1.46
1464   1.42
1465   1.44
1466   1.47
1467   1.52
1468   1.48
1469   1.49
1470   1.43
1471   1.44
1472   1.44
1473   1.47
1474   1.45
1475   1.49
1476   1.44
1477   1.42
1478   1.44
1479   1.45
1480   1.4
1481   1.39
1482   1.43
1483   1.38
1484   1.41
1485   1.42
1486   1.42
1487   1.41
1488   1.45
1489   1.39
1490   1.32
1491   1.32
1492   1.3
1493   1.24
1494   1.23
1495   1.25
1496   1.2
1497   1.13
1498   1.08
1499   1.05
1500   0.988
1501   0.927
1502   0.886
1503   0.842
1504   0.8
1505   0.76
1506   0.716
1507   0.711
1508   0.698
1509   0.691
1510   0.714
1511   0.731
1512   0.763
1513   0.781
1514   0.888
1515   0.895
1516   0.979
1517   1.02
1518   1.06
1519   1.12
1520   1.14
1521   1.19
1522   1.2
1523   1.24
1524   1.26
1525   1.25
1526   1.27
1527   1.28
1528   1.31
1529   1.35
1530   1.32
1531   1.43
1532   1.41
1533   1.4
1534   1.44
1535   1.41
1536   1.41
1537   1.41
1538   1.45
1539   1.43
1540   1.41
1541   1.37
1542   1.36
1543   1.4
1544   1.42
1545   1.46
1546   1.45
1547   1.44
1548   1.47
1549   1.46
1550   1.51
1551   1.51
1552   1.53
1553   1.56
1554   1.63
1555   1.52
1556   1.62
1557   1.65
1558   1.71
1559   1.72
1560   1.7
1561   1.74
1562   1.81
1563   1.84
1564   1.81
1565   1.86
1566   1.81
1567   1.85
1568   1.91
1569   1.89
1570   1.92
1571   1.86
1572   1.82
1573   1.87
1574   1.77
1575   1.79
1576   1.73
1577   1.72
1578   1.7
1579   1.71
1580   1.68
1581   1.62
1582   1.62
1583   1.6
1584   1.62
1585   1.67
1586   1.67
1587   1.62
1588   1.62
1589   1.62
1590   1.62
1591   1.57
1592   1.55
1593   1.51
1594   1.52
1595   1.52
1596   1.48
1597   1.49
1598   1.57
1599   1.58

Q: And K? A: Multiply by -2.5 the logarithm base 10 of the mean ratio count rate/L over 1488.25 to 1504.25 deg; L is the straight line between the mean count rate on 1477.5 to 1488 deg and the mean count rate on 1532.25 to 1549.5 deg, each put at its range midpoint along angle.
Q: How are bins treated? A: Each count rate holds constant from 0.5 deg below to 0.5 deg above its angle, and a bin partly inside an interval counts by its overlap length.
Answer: 0.24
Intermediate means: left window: 1.42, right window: 1.42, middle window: 1.13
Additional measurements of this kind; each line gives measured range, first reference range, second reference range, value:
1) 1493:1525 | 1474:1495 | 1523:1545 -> 0.376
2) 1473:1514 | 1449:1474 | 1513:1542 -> 0.100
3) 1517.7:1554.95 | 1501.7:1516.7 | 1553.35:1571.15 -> -0.081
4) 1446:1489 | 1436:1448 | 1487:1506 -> -0.108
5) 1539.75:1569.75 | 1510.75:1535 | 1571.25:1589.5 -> -0.110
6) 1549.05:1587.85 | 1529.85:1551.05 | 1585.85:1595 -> -0.134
